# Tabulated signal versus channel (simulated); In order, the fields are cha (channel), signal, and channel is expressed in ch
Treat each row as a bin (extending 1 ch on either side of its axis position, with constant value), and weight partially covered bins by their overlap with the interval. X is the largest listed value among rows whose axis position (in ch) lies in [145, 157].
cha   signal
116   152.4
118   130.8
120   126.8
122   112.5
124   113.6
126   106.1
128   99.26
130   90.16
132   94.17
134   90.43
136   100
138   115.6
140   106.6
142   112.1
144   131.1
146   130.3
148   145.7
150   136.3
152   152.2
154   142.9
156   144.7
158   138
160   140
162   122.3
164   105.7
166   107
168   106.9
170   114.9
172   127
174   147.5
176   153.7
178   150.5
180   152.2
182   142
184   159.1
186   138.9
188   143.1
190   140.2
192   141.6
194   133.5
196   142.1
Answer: 152.2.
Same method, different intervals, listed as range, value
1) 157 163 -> 140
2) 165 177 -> 153.7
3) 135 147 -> 131.1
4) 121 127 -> 113.6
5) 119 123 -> 126.8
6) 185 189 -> 143.1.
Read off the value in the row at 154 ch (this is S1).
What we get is 142.9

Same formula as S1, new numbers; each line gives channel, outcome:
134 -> 90.43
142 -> 112.1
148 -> 145.7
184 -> 159.1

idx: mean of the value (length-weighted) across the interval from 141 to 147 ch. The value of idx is 124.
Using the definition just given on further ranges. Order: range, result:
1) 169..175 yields 130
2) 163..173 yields 112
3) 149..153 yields 144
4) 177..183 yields 148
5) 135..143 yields 109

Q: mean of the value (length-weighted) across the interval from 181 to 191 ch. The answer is 145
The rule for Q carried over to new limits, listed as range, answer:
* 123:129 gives 106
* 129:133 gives 92.2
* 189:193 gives 141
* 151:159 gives 144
